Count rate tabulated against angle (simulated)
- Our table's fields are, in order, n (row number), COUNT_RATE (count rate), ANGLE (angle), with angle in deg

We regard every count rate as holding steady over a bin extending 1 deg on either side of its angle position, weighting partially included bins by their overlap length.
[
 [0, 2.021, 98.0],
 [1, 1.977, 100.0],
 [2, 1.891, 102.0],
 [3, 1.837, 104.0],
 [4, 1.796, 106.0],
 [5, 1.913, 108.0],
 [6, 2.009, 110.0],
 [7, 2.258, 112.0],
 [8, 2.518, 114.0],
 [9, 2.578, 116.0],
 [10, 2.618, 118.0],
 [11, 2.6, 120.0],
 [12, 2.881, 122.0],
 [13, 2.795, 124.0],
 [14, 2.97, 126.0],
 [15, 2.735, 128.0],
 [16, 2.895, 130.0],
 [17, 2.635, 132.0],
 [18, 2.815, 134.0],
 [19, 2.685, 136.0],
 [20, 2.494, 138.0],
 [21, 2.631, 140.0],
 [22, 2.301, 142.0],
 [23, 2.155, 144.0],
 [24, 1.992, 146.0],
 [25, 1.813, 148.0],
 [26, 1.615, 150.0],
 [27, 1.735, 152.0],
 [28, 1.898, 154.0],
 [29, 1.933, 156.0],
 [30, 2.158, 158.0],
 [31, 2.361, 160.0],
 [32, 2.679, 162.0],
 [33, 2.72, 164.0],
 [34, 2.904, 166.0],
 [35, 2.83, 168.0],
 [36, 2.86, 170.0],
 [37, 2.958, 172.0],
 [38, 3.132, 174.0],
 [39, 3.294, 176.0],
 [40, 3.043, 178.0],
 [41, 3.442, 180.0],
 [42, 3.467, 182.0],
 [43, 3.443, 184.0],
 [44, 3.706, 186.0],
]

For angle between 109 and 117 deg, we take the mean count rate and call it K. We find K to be 2.34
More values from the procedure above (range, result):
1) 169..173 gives 2.91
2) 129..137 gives 2.76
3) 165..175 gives 2.94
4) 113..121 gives 2.58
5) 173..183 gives 3.28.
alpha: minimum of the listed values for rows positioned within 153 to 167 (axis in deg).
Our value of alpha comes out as 1.898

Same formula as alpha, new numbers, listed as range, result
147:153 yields 1.615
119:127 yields 2.6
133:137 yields 2.685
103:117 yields 1.796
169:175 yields 2.86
